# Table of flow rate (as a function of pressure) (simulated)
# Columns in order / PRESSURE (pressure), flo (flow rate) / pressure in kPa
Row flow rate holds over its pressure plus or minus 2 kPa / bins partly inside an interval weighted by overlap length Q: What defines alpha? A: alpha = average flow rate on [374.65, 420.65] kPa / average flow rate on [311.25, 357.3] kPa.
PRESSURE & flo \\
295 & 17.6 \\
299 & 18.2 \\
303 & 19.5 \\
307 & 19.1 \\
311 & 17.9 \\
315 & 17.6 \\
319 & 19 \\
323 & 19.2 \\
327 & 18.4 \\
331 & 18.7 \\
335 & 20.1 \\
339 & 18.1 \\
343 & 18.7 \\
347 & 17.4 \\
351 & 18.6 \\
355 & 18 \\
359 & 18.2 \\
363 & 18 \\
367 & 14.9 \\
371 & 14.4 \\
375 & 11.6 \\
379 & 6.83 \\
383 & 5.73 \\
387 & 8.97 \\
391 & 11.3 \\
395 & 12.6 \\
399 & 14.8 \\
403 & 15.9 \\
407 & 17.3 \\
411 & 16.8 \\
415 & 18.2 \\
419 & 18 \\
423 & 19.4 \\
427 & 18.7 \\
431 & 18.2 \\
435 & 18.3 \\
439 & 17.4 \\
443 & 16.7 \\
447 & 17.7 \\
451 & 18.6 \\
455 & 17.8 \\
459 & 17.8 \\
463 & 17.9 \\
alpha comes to 0.7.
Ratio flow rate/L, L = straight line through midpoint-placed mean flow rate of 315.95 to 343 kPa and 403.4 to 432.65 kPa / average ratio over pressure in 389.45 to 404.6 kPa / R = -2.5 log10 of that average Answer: 0.31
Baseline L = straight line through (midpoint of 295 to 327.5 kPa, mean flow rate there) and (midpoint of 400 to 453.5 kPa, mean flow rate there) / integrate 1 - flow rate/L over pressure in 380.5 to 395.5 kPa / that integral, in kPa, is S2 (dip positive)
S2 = 7.3 kPa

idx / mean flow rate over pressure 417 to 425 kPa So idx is 18.7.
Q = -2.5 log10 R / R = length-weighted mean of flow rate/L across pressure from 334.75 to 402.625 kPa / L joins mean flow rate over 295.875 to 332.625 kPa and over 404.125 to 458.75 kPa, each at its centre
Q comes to 0.25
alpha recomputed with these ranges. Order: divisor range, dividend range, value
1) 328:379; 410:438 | 1.08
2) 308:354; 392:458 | 0.93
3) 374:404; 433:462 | 1.65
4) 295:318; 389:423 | 0.86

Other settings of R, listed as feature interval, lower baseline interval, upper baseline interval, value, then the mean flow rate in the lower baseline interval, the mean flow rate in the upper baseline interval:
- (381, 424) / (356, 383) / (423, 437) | 0.15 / 13.5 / 18.5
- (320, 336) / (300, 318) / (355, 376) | -0.08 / 18.5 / 15.8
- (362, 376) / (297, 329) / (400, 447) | 0.23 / 18.6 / 17.7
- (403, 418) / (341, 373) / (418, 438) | 0.06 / 17.3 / 18.5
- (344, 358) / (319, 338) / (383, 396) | -0.15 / 19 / 10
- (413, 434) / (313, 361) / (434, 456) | -0.04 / 18.5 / 17.7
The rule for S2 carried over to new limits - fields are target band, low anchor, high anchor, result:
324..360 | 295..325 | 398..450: -0.40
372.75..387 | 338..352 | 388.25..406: 6.48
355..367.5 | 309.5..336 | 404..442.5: 0.64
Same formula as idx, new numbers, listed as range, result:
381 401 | 10.7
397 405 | 15.4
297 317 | 18.5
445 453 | 18.1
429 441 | 18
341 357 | 18.2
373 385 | 8.05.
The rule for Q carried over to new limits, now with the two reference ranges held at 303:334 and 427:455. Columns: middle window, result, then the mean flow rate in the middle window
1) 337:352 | 0.02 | 18.2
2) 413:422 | -0.01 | 18.2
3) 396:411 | 0.14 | 15.9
